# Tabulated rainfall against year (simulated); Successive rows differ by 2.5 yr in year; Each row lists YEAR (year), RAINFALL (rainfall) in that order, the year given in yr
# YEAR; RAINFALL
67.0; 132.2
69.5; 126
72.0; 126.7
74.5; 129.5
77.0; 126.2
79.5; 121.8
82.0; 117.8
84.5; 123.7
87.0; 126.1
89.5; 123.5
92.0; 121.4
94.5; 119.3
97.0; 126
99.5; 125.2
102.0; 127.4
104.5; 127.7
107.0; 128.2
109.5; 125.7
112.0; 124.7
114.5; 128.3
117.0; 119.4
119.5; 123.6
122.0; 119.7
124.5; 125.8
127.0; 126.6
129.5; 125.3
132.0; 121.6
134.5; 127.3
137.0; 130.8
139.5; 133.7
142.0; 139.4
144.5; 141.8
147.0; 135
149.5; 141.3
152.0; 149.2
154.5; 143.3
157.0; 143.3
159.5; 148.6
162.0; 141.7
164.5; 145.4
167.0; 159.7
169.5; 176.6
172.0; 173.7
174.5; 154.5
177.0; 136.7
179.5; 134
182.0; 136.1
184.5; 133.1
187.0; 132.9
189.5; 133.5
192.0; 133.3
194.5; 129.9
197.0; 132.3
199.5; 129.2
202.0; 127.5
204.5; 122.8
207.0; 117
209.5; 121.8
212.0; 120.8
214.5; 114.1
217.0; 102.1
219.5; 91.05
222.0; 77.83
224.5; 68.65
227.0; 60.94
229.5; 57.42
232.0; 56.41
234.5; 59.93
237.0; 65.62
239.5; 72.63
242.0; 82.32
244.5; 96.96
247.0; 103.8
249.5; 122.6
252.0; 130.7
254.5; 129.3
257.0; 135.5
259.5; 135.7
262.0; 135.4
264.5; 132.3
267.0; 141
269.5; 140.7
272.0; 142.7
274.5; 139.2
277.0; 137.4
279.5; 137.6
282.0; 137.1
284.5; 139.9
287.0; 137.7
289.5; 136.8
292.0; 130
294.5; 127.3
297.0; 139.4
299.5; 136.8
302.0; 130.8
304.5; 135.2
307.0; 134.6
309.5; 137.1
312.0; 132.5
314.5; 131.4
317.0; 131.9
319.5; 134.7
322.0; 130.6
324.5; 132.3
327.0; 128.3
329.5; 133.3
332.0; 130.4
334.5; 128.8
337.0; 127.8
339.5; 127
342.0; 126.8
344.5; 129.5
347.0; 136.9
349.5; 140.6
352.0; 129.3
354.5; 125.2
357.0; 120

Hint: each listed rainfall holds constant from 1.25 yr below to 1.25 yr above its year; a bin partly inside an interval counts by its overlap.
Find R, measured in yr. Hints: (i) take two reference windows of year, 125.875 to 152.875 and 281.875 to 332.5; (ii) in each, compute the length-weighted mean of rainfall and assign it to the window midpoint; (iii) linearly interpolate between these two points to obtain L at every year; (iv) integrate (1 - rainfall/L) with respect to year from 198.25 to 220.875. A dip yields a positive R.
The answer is 3.0 yr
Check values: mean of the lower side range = 134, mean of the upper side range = 134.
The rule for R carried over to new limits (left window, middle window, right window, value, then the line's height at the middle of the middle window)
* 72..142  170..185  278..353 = -2.2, 128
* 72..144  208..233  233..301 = 7.3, 124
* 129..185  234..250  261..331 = 6.1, 138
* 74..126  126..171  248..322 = -4.9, 127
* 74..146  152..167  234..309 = -2.4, 126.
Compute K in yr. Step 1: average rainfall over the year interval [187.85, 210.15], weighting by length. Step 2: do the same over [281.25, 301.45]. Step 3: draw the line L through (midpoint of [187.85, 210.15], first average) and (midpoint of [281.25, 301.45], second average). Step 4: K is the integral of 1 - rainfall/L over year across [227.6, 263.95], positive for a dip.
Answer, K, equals 9.1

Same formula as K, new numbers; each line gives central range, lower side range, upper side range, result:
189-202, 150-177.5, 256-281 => 1.47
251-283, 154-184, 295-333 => 0.42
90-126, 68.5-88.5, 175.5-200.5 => 0.73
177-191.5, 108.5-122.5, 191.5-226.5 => -2.41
